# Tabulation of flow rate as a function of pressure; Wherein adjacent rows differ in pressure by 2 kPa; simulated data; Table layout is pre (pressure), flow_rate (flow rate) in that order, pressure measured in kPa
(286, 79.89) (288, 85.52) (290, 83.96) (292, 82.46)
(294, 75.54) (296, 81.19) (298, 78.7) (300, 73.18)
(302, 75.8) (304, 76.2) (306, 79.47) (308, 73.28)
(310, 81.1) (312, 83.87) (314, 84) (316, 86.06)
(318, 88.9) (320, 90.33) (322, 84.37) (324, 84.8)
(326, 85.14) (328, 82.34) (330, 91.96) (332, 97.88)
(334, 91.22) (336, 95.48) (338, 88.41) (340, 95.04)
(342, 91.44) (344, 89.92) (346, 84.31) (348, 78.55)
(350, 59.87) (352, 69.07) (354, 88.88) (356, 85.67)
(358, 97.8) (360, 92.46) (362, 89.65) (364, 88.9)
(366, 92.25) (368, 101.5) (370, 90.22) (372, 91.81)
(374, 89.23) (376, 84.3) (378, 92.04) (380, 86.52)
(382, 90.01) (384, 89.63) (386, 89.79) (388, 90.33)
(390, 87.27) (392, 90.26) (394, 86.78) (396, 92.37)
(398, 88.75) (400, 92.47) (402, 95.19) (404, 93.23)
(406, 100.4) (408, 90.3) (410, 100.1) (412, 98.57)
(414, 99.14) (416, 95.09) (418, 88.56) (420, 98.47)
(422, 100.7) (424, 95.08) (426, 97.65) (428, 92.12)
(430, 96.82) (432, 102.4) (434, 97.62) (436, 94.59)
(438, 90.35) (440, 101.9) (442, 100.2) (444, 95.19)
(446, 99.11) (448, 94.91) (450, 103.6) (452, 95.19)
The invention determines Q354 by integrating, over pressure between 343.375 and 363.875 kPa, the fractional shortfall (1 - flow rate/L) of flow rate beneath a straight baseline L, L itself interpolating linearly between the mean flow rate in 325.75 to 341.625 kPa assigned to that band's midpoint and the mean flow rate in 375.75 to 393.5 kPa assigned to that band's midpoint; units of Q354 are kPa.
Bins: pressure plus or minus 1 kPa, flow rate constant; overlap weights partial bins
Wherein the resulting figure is 1.5 kPa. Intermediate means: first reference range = 91.2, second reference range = 89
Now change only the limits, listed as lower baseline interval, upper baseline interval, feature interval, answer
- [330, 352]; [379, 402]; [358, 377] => -0.7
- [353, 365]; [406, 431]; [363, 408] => 1.0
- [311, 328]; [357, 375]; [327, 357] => 1.0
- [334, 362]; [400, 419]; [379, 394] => 0.5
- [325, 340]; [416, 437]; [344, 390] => 2.6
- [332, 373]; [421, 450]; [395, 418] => -0.1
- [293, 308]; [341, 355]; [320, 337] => -2.2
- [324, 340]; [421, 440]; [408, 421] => -0.1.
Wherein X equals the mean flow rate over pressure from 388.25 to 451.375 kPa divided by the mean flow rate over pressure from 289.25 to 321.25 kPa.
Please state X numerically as 1.2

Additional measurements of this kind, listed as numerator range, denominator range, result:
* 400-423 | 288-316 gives 1.21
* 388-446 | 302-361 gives 1.11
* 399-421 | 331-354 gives 1.12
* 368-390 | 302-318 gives 1.11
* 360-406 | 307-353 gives 1.07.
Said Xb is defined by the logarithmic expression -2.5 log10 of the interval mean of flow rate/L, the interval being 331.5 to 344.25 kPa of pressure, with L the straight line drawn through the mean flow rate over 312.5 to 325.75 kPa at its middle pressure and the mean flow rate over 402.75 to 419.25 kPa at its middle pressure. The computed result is -0.05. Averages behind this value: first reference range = 86.2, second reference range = 95.7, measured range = 92.7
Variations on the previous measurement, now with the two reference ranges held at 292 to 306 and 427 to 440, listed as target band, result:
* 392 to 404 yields 0.000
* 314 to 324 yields -0.087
